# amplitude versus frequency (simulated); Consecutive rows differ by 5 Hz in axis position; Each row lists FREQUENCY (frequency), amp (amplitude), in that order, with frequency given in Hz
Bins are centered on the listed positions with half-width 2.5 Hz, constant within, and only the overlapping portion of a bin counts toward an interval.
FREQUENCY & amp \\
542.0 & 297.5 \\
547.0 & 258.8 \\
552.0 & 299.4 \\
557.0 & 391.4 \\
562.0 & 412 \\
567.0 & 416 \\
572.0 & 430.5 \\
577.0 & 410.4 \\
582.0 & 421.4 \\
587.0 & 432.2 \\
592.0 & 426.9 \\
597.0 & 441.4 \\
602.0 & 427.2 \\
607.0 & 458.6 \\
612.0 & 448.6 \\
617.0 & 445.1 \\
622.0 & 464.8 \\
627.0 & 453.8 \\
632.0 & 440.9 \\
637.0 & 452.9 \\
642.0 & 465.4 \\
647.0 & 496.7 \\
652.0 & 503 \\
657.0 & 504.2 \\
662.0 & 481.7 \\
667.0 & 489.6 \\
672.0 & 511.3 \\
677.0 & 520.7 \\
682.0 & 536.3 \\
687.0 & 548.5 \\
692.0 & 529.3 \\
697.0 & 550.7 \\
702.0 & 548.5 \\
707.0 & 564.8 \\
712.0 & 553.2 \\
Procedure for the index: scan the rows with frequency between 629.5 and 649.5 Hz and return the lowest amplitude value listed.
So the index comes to 440.9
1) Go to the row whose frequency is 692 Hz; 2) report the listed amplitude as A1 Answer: 529.3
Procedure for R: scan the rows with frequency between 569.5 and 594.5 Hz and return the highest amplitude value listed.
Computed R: 432.2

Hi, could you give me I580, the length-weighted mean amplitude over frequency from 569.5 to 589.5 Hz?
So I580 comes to 424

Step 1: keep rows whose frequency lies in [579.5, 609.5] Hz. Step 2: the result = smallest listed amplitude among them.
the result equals 421.4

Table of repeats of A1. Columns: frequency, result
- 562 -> 412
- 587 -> 432.2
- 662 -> 481.7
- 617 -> 445.1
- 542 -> 297.5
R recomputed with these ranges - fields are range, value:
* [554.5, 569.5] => 416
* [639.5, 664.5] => 504.2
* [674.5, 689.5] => 548.5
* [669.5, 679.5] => 520.7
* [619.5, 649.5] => 496.7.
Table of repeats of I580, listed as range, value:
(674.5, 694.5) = 534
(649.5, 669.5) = 495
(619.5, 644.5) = 456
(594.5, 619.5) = 444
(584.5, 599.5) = 434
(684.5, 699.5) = 543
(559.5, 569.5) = 414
